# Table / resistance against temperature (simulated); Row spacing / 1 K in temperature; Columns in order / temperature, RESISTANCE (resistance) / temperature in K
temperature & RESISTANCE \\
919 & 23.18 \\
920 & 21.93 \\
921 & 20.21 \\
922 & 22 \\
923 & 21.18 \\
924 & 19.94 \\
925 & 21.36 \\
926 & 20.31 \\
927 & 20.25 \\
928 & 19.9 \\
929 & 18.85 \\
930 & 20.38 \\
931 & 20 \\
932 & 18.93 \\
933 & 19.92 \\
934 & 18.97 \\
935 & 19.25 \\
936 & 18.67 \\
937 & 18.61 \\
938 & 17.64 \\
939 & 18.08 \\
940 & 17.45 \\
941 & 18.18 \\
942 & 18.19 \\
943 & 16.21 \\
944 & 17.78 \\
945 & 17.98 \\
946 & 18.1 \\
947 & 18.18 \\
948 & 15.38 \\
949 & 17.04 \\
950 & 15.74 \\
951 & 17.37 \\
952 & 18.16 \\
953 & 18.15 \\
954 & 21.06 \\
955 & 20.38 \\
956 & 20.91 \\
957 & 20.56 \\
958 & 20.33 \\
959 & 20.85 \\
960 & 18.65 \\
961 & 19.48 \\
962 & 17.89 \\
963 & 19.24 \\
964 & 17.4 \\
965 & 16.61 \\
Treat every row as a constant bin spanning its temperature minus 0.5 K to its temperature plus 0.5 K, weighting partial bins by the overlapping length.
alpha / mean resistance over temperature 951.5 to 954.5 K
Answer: 19.1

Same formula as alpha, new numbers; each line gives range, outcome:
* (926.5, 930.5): 19.8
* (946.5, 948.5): 16.8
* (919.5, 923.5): 21.3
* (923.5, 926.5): 20.5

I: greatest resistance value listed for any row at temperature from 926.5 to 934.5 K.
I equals 20.38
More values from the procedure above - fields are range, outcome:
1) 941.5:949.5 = 18.19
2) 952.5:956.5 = 21.06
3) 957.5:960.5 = 20.85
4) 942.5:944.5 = 17.78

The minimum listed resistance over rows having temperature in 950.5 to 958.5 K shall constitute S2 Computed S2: 17.37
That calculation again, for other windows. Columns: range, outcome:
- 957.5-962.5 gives 17.89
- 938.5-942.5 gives 17.45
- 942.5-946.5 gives 16.21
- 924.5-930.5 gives 18.85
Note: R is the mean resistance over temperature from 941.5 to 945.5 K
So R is 17.5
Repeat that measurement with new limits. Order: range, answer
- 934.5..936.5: 19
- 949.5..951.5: 16.6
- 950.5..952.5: 17.8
